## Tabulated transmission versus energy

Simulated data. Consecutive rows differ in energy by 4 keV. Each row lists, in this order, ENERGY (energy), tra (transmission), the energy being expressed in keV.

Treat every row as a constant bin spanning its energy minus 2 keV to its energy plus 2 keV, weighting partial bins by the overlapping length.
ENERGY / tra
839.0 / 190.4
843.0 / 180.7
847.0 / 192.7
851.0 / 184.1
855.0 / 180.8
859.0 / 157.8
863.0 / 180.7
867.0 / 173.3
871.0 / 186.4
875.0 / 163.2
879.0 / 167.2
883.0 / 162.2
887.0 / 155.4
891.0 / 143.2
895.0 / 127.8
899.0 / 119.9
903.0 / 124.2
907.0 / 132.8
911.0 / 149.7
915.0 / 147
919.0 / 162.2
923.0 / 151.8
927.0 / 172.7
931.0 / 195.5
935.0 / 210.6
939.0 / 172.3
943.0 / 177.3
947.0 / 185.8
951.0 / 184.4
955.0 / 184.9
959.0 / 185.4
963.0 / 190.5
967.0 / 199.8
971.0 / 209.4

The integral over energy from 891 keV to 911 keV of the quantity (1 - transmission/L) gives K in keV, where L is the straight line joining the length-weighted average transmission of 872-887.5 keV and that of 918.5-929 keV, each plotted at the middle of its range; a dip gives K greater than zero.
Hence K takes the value 4.0 keV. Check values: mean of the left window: 164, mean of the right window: 162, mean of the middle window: 130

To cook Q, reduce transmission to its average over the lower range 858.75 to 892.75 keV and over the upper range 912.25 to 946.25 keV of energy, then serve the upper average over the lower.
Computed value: 1.05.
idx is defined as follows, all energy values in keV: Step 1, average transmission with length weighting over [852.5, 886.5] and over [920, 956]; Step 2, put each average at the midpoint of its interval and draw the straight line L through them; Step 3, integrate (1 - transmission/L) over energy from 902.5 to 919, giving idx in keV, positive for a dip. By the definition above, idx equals 3.2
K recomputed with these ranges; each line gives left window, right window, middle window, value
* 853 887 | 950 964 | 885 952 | 7.6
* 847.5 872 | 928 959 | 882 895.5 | 2.4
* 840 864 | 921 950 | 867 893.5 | 2.5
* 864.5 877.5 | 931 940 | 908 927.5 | 3.6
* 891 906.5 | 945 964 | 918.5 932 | -1.2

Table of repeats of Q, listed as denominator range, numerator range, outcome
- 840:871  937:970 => 1.04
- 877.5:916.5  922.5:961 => 1.29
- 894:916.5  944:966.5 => 1.40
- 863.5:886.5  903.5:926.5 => 0.87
